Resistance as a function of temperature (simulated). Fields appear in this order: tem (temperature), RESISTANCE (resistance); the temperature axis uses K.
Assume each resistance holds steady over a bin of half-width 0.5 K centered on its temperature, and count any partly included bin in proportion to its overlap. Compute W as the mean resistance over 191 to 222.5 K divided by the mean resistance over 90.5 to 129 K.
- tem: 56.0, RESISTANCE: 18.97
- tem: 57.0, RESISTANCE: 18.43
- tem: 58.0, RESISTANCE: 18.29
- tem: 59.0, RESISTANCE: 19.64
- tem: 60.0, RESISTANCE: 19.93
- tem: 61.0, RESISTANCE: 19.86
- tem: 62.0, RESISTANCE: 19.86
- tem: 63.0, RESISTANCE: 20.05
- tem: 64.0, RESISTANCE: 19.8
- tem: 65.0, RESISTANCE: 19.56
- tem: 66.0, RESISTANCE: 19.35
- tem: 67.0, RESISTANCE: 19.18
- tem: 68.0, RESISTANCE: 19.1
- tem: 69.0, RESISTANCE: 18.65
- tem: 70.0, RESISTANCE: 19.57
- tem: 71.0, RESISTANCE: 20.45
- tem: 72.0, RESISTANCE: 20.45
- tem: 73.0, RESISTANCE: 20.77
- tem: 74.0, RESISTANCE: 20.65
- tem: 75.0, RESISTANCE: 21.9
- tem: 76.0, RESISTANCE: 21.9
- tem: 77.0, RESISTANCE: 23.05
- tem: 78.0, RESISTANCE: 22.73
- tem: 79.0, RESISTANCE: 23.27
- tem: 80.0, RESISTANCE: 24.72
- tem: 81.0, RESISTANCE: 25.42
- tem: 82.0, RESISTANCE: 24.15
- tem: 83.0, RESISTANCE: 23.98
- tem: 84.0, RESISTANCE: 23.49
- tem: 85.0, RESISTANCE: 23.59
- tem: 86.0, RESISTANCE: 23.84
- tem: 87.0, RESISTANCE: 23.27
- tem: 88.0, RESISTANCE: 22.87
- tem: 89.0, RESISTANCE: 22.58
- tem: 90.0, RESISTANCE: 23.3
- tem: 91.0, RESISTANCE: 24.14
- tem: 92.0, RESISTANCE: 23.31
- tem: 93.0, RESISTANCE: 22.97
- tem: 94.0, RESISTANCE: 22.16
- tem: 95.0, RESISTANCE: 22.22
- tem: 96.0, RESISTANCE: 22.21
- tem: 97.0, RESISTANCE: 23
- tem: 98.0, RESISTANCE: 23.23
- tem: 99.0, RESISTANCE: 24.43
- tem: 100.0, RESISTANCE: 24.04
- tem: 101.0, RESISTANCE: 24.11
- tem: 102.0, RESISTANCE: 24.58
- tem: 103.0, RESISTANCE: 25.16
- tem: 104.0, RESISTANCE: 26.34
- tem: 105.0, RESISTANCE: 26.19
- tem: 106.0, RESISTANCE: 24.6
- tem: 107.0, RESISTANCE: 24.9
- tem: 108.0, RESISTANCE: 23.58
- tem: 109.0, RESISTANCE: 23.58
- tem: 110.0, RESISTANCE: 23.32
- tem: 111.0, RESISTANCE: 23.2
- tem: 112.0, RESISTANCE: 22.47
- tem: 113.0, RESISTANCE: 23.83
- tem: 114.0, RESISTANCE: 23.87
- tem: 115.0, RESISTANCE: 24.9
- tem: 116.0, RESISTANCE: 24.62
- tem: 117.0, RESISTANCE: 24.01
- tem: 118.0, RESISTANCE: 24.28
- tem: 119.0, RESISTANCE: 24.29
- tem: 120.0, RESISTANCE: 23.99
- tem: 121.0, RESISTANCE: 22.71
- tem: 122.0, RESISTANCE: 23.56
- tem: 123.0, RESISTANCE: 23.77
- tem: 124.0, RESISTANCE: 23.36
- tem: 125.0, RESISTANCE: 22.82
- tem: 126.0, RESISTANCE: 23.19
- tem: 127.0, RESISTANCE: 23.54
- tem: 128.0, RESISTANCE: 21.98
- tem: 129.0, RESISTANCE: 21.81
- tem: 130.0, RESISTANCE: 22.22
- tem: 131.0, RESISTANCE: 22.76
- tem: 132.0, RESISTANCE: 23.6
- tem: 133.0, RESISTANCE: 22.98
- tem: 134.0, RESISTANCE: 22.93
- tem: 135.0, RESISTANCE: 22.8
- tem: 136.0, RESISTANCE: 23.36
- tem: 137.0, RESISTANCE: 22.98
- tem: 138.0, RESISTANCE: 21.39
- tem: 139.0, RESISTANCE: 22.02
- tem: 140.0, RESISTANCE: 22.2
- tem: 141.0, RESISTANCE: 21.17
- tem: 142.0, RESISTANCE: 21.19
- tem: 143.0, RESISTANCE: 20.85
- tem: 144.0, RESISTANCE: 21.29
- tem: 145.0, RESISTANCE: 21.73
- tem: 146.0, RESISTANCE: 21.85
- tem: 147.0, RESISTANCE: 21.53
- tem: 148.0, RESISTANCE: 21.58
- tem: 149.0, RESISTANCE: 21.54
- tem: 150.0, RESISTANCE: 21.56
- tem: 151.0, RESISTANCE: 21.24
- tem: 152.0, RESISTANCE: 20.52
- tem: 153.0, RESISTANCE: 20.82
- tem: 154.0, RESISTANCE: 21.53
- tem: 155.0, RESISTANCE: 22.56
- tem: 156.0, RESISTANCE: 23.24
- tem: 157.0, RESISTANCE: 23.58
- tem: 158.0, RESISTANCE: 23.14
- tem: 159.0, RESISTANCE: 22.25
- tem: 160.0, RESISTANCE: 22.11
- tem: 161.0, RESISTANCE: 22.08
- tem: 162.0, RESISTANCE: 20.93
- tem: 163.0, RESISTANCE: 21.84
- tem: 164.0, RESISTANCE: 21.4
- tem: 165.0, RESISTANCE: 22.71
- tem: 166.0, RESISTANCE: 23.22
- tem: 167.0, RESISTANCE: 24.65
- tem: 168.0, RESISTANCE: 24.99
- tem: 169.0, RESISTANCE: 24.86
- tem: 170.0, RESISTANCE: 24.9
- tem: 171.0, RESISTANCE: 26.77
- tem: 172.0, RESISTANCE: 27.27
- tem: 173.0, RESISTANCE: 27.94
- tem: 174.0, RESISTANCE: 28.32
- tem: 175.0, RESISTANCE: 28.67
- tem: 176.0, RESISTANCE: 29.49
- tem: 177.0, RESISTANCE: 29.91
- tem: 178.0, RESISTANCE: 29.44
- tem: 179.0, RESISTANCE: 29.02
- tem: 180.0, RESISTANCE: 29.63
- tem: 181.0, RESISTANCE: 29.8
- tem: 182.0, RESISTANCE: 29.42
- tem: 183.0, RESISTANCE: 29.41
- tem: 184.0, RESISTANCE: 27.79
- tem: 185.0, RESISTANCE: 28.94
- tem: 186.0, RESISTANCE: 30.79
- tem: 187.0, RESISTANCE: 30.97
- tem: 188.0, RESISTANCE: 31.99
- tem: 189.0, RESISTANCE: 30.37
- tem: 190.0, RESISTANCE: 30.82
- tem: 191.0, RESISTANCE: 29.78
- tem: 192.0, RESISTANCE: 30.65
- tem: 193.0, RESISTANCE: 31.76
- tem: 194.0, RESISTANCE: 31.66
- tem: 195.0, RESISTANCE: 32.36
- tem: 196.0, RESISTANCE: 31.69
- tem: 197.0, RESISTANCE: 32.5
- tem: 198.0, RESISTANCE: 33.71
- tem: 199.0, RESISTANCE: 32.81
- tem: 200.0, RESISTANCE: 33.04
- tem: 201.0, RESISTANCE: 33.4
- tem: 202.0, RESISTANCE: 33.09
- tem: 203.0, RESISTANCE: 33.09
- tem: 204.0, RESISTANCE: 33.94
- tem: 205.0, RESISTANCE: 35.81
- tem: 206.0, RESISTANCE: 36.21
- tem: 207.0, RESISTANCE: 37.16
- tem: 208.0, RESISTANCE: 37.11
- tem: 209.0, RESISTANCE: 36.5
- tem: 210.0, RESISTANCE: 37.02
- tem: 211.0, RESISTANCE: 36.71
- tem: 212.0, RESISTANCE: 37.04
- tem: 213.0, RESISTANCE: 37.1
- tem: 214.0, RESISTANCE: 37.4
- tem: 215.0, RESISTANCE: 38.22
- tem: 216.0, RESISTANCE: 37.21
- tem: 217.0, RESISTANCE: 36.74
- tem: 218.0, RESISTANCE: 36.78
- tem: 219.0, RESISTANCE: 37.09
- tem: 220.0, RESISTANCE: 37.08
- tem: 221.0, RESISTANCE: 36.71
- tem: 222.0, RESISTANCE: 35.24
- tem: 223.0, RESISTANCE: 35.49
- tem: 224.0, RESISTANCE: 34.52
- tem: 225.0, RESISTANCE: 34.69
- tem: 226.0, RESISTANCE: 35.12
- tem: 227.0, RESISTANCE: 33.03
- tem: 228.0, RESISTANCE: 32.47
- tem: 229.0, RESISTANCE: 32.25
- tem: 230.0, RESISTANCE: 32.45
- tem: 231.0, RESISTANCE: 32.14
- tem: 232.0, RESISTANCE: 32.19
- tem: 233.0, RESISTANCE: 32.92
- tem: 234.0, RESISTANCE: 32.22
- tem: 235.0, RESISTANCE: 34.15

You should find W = 1.5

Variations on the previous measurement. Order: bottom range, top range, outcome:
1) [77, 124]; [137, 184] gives 1.01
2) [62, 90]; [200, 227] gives 1.65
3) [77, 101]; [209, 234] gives 1.51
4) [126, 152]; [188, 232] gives 1.56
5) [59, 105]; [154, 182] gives 1.14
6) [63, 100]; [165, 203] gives 1.33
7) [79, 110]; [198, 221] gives 1.51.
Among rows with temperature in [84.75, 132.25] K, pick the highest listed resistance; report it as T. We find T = 26.34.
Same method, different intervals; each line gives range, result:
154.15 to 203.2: 33.71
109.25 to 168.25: 24.99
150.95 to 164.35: 23.58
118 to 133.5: 24.29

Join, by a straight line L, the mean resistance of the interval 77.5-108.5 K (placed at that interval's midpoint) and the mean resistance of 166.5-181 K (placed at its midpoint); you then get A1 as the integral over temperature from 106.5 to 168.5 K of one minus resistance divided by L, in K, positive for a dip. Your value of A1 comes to 7.59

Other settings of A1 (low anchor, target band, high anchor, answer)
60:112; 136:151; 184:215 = 3.43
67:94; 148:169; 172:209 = 4.73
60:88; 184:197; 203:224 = 1.19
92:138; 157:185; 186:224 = 4.05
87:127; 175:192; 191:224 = 1.29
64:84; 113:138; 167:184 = 1.49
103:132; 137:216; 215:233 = 5.71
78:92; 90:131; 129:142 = -1.04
